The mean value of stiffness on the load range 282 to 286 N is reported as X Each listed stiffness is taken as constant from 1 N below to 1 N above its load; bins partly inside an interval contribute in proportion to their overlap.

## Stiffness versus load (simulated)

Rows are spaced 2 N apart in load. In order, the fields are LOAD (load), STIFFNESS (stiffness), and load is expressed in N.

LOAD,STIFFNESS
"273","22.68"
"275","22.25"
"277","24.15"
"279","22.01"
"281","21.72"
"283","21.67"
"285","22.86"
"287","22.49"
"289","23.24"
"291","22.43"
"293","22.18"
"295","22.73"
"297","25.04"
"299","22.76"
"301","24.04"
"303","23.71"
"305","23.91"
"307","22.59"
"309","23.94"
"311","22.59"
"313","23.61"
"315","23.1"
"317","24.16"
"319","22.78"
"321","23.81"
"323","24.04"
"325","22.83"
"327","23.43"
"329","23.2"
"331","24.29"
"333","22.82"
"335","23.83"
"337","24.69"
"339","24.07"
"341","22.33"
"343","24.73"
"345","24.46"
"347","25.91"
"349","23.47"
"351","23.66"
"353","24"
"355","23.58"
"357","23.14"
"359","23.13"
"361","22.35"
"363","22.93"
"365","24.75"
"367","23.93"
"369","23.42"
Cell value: 22.3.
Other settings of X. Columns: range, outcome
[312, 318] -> 23.6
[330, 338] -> 23.9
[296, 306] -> 23.9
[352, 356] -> 23.8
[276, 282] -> 22.6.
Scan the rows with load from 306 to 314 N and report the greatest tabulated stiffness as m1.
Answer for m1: 23.94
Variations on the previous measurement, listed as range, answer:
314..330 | 24.16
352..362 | 24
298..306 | 24.04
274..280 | 24.15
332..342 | 24.69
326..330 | 23.43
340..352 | 25.91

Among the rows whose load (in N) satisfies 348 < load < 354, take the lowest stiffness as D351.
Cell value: 23.47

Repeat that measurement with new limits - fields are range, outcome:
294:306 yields 22.73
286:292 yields 22.43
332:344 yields 22.33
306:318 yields 22.59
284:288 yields 22.49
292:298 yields 22.18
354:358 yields 23.14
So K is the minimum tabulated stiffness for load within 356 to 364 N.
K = 22.35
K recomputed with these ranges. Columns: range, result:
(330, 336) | 22.82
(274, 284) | 21.67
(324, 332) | 22.83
